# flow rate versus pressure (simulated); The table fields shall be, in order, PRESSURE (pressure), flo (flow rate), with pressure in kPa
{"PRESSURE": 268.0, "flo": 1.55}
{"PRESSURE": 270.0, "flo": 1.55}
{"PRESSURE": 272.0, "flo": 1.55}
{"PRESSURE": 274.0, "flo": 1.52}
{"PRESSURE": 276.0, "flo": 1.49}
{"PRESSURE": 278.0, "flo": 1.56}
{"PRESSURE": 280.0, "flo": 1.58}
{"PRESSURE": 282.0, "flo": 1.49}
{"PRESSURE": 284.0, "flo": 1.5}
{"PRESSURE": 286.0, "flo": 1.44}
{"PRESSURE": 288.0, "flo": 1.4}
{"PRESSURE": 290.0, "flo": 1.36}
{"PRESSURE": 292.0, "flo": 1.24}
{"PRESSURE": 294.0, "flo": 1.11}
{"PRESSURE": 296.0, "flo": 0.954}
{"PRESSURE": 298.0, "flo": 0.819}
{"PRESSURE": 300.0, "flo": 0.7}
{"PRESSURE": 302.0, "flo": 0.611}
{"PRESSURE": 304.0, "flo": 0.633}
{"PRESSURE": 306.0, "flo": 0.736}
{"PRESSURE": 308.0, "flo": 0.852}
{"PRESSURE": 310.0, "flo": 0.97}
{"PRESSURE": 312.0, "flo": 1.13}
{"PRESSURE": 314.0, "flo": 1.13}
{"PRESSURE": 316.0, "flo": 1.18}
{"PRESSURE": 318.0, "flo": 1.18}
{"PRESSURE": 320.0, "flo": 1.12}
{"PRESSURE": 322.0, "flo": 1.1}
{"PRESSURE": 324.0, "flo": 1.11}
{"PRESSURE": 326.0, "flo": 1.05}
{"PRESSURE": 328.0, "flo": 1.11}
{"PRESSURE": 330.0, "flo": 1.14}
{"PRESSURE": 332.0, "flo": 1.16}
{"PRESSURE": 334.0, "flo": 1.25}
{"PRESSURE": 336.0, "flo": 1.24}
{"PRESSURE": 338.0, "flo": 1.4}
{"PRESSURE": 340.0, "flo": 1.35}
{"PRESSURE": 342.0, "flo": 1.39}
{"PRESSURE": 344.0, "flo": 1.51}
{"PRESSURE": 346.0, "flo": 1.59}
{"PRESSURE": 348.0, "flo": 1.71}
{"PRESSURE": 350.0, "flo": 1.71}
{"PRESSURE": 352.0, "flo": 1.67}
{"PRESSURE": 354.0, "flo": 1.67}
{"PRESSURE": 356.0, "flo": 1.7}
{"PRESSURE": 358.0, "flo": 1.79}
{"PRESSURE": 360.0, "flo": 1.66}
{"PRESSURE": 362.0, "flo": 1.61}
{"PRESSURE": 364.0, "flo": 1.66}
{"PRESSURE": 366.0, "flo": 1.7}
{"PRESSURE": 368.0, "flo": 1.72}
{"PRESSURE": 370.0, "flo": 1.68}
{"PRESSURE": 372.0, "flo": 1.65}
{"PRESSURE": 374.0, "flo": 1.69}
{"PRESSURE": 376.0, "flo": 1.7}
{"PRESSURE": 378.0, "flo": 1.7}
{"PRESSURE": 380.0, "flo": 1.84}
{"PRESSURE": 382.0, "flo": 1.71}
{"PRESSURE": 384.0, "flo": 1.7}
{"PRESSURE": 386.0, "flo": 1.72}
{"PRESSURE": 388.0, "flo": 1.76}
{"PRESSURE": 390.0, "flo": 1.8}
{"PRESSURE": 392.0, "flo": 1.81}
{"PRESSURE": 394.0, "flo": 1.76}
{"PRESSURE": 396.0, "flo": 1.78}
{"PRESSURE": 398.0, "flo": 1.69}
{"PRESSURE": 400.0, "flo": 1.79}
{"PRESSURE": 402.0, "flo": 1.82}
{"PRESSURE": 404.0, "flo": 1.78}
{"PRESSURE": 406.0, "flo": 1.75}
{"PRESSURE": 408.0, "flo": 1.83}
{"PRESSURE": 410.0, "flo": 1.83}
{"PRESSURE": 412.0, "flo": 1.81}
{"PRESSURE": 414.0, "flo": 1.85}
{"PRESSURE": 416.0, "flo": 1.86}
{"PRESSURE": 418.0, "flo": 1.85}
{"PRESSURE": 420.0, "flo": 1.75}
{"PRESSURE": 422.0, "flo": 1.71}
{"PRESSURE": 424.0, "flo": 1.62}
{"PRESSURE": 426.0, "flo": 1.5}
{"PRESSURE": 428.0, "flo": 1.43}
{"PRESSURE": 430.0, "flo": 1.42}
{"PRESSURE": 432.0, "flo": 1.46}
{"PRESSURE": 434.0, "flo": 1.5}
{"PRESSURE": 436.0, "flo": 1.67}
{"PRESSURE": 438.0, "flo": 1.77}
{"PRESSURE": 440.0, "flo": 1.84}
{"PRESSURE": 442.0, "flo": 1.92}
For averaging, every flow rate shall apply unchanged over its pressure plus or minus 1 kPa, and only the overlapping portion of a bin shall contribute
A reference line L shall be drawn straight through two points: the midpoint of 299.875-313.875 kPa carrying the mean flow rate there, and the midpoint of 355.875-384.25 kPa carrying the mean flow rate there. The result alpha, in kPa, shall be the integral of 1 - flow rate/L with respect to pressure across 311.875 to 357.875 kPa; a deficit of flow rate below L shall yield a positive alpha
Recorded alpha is -4.7 kPa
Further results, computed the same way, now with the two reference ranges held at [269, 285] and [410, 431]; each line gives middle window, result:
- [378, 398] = -1.28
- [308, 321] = 3.92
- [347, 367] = -0.87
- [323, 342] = 4.54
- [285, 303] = 5.55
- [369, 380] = -0.41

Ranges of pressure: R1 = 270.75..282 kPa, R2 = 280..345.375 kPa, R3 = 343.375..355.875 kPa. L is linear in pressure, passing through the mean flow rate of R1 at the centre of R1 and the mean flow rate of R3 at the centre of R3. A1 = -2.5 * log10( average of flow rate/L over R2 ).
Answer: 0.358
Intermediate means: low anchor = 1.54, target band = 1.15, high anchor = 1.65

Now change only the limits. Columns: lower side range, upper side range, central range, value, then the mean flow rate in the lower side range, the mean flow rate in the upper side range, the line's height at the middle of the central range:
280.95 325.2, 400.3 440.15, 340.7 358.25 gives -0.220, 1.08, 1.7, 1.33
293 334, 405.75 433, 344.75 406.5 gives -0.226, 0.996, 1.69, 1.4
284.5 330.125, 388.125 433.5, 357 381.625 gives -0.172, 1.05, 1.72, 1.45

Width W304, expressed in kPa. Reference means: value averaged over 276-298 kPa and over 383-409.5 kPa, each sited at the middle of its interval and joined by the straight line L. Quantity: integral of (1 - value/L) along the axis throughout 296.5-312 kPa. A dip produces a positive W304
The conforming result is 6.8 kPa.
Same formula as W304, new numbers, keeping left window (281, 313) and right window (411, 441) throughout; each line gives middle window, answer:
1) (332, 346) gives -1.11 kPa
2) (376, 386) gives -1.89 kPa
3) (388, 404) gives -2.62 kPa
